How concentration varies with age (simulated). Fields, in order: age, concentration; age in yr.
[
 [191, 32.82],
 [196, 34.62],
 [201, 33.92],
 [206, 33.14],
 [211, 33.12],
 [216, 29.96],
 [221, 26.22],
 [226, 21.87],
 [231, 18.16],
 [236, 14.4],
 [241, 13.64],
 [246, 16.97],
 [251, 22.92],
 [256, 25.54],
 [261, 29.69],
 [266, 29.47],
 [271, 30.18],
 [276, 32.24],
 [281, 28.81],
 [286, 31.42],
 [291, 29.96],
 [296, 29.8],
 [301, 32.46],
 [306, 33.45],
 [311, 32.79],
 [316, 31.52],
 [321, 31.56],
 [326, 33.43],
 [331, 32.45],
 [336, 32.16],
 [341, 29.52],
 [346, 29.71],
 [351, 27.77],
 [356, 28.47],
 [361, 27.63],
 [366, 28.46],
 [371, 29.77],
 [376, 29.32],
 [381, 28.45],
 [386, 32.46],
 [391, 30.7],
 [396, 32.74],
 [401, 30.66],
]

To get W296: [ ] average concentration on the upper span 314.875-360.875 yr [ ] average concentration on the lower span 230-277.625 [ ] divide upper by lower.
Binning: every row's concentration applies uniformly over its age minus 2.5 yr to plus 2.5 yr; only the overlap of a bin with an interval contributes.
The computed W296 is 1.3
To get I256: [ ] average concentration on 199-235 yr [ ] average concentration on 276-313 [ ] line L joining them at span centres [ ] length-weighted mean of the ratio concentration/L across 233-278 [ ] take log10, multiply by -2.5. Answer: 0.236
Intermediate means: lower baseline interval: 27.4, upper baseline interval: 31.3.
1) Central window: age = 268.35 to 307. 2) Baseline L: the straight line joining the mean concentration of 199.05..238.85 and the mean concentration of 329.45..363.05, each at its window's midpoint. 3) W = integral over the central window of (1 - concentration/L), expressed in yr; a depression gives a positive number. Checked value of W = -4.0 yr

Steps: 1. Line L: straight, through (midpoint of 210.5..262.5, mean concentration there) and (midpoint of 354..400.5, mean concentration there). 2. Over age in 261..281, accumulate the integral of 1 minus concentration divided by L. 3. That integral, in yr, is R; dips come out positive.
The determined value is -5.0 yr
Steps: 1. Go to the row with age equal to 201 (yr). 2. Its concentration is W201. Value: 33.92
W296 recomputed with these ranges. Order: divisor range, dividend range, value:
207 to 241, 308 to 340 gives 1.36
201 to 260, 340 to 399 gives 1.24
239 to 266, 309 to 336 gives 1.43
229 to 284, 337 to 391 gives 1.22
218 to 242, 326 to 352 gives 1.58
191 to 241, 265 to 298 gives 1.13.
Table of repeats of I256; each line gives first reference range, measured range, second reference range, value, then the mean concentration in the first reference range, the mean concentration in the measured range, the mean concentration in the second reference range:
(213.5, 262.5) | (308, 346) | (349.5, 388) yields -0.19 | 21.8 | 31.8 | 29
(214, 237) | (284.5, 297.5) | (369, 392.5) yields -0.18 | 22.5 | 30.4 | 30.1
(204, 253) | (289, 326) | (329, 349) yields -0.12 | 22.9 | 31.8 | 30.8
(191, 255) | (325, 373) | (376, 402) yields -0.01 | 25.2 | 29.8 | 30.9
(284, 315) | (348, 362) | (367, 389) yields 0.09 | 31.6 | 28.1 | 29.9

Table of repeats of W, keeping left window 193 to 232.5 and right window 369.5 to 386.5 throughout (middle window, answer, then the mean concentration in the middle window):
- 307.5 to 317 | -0.9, 32.4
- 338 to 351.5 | 0.1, 29.3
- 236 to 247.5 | 5.6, 15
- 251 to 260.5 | 1.2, 25.7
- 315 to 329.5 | -1.3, 32.3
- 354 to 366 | 0.6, 28.1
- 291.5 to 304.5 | -0.7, 31.1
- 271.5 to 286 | -0.6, 30.6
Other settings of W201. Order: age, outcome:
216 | 29.96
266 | 29.47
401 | 30.66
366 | 28.46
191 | 32.82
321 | 31.56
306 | 33.45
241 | 13.64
